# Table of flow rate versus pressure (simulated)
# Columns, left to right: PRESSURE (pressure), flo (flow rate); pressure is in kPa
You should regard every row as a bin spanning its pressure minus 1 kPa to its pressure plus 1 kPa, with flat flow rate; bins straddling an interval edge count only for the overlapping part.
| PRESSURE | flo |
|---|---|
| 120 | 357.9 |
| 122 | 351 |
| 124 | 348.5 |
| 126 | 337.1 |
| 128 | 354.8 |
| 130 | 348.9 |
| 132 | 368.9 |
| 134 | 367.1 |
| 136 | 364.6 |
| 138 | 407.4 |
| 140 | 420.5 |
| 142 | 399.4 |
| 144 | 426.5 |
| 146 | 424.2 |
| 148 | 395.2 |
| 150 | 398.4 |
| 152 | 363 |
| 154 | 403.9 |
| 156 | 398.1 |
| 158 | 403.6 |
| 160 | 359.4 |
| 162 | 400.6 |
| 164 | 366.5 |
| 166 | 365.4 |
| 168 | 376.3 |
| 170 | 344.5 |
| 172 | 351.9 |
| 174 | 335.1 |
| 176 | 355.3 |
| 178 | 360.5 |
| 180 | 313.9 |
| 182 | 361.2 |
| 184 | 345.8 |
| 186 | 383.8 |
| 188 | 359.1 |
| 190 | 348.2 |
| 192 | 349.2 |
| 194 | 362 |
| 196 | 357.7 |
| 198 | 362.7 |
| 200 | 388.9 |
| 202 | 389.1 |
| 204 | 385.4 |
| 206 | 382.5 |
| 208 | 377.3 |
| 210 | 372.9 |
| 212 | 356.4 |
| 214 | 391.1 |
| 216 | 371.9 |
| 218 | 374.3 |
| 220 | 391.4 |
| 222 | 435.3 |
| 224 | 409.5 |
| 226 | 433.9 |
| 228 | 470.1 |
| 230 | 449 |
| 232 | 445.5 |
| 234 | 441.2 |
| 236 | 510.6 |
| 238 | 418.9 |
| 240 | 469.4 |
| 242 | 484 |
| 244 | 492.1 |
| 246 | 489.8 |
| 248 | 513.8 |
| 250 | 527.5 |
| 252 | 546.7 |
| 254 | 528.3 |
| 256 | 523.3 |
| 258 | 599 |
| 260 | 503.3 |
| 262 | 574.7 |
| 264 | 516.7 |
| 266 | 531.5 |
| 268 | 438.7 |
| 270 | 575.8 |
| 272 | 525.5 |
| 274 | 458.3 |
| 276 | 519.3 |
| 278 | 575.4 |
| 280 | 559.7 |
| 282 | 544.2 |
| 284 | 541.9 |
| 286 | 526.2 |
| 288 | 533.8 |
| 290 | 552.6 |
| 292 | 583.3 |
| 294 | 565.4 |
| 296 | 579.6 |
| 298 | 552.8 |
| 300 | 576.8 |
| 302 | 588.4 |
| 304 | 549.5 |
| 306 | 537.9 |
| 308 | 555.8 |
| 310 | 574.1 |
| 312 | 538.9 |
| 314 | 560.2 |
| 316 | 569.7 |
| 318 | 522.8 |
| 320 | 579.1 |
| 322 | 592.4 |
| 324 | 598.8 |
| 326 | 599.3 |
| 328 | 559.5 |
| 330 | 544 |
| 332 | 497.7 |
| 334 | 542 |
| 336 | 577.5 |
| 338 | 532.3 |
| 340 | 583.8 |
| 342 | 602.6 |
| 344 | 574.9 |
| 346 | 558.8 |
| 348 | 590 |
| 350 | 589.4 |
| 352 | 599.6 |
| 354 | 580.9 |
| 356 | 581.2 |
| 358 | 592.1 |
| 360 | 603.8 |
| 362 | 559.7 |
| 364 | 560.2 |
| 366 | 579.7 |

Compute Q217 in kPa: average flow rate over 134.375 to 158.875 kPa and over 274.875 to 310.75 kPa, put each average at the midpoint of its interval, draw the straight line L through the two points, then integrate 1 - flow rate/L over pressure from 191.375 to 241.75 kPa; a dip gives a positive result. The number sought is 7.4 kPa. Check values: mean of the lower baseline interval 400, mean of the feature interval 405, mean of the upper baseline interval 556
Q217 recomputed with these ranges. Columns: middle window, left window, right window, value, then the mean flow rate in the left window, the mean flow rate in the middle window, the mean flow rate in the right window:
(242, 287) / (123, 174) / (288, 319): -1.13 kPa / 379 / 527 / 560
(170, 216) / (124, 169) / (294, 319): 7.56 kPa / 383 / 363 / 559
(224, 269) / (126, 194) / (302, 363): -2.15 kPa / 373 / 494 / 569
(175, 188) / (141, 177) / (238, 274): 1.85 kPa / 382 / 354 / 515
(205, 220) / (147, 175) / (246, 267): 2.76 kPa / 376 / 376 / 534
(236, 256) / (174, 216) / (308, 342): -2.55 kPa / 365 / 499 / 562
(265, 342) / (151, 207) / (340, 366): -4.63 kPa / 367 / 552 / 583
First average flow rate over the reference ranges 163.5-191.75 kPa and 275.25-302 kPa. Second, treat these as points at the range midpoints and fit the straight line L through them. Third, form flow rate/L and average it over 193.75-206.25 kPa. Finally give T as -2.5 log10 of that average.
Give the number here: 0.05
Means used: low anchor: 354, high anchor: 556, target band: 376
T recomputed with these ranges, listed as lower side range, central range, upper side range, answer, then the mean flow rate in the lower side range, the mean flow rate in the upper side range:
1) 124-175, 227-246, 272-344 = 0.02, 379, 556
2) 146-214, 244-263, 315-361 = -0.15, 370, 573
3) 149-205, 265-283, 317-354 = -0.07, 367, 569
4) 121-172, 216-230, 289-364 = 0.10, 379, 569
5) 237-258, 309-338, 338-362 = 0.01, 504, 584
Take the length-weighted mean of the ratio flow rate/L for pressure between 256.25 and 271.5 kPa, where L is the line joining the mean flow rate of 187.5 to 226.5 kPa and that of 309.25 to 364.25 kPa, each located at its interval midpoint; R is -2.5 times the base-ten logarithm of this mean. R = -0.154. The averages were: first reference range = 380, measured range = 533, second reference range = 570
